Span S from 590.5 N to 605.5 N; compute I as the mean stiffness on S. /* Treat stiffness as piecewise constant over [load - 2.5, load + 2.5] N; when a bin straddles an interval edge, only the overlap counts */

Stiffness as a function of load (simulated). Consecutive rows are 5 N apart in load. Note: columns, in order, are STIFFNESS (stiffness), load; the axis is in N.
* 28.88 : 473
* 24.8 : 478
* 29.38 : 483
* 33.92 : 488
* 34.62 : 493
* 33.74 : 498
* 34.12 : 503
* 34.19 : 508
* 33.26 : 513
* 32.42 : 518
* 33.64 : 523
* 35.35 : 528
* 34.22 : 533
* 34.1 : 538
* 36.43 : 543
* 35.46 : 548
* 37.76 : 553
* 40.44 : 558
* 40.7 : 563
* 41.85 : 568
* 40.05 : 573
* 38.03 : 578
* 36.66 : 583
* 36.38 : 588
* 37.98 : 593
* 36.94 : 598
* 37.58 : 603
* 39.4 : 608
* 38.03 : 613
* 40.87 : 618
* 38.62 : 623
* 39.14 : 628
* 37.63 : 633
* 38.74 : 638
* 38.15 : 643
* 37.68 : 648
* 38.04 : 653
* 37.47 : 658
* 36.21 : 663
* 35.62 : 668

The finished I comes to 37.5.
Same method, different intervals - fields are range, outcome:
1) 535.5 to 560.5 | 36.8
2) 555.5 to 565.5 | 40.6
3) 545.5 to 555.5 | 36.6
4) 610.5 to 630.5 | 39.2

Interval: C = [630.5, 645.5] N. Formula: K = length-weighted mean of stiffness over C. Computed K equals 38.2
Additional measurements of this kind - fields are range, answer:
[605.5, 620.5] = 39.4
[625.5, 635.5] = 38.4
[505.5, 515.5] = 33.7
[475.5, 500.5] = 31.3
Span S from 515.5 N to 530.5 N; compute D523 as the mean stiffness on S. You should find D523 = 33.8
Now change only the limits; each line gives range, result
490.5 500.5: 34.2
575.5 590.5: 37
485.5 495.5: 34.3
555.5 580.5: 40.2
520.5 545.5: 34.7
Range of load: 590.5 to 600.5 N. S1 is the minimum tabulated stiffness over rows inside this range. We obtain 36.94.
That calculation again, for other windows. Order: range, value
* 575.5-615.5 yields 36.38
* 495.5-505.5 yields 33.74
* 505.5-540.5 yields 32.42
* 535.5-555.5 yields 34.1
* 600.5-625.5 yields 37.58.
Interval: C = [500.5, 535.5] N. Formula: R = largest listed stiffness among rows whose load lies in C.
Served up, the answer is 35.35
